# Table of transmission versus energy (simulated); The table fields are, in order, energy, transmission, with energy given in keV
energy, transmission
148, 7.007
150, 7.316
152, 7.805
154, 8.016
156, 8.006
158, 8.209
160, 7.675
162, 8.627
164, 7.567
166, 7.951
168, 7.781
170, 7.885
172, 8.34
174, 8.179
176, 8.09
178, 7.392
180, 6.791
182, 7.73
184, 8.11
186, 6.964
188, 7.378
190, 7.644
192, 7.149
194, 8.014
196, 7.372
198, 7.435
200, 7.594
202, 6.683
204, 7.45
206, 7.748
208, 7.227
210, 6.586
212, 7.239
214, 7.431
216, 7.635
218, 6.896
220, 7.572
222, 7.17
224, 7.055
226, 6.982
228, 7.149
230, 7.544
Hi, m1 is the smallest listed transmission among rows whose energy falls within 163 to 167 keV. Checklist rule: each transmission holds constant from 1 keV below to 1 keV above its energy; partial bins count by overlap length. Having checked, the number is 7.567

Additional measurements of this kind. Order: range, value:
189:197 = 7.149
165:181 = 6.791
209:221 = 6.586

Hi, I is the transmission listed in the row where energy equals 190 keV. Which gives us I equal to 7.644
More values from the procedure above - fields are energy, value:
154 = 8.016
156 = 8.006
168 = 7.781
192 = 7.149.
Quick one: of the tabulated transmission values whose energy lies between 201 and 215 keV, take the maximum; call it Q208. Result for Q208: 7.748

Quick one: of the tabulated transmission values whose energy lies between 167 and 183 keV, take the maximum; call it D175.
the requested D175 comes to 8.34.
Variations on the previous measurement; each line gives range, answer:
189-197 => 8.014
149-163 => 8.627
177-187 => 8.11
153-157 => 8.016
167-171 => 7.885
